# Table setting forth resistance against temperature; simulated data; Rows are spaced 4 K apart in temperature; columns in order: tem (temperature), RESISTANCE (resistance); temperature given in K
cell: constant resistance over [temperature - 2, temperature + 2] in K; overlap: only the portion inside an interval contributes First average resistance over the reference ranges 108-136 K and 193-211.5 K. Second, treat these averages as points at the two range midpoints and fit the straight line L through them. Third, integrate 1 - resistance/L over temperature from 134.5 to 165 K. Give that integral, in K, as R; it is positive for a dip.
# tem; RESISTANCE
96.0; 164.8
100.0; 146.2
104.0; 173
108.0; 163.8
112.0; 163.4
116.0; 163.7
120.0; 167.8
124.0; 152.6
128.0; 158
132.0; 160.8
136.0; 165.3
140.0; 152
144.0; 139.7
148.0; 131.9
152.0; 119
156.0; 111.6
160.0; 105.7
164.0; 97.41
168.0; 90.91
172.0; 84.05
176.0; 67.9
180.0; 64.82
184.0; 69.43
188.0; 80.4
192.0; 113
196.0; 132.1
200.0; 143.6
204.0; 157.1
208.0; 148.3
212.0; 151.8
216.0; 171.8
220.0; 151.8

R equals 5.4 K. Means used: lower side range 162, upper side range 144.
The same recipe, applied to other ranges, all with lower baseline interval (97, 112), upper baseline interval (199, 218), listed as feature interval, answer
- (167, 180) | 6.6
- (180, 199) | 7.1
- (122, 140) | 0.2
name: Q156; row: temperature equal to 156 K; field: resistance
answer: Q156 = 111.6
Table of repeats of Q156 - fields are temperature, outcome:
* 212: 151.8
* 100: 146.2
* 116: 163.7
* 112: 163.4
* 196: 132.1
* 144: 139.7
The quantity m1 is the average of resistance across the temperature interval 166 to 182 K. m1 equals 76.9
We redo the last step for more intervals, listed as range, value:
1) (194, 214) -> 147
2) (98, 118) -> 162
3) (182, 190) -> 74.9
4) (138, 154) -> 136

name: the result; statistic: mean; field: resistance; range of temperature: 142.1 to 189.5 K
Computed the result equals 97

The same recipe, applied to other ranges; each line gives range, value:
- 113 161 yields 145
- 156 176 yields 93.6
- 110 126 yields 162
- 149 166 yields 110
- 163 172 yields 91.6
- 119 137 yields 160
